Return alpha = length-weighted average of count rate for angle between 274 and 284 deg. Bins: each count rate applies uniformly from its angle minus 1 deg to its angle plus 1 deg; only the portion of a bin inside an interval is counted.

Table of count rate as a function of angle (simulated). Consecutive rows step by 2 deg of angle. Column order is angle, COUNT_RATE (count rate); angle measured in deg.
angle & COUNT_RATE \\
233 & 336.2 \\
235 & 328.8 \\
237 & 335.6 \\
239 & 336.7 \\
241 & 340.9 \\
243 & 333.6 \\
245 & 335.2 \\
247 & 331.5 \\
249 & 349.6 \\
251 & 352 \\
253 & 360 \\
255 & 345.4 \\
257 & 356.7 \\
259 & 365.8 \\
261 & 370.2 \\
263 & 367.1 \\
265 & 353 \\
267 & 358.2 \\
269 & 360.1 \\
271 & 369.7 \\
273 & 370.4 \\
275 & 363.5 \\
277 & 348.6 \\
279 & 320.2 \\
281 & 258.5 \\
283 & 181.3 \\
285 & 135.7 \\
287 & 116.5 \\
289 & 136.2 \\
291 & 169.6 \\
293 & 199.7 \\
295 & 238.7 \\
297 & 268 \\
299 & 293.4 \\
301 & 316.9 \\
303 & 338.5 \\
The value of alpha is 294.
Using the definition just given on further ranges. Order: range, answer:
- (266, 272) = 363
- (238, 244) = 337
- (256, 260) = 361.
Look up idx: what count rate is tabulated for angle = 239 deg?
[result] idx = 336.7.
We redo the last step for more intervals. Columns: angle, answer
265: 353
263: 367.1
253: 360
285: 135.7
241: 340.9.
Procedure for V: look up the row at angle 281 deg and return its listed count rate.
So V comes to 258.5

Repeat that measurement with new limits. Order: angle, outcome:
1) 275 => 363.5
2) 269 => 360.1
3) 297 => 268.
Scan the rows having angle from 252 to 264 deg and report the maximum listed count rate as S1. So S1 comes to 370.2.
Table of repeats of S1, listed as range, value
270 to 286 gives 370.4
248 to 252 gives 352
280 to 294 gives 258.5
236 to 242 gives 340.9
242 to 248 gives 335.2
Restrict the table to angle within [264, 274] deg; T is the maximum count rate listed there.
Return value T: 370.4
